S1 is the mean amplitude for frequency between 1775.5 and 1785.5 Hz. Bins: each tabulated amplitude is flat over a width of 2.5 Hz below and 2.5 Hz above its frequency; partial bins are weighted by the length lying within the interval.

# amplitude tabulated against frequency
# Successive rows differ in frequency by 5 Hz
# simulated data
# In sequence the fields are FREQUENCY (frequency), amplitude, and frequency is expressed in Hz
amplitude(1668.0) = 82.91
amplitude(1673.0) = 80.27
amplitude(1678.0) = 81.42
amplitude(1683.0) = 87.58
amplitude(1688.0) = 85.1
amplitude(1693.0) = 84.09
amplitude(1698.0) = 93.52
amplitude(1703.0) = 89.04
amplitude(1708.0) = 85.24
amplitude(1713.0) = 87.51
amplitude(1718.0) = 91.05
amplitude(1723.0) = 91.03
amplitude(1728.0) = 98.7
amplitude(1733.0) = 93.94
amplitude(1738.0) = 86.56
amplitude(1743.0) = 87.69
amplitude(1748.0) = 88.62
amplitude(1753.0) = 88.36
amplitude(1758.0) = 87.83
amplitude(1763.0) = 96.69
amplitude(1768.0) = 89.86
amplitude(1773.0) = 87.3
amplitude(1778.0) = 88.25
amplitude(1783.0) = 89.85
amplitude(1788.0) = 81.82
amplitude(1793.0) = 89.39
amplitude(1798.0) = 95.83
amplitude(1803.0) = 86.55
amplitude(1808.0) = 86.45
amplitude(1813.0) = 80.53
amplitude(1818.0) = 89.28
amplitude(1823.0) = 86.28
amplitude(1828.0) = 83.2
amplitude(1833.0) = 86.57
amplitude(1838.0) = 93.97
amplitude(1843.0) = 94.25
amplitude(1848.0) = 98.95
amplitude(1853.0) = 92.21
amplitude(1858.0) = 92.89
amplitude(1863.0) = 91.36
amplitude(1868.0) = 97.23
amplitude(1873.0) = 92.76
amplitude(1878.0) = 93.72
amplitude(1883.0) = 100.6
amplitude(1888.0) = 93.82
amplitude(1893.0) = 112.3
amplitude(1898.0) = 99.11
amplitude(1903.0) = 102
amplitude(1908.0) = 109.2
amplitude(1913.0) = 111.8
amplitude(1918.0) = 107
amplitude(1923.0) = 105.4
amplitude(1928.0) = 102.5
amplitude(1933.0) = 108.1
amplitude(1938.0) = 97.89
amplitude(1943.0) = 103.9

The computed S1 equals 89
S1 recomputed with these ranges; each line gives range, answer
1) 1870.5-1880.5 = 93.2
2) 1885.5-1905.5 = 102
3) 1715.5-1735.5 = 93.7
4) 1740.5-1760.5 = 88.1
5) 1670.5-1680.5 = 80.8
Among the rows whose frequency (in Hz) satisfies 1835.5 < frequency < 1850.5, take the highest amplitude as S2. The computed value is 98.95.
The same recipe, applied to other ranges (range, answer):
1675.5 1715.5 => 93.52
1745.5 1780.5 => 96.69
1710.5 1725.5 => 91.05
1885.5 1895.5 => 112.3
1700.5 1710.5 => 89.04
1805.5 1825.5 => 89.28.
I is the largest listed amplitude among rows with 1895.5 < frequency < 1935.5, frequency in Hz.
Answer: 111.8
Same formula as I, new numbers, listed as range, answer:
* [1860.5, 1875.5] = 97.23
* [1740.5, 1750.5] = 88.62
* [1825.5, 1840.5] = 93.97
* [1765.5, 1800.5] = 95.83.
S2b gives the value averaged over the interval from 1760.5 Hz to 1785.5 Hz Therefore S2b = 90.4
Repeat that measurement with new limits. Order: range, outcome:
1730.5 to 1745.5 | 89.4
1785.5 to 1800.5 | 89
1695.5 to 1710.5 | 89.3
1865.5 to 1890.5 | 95.6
